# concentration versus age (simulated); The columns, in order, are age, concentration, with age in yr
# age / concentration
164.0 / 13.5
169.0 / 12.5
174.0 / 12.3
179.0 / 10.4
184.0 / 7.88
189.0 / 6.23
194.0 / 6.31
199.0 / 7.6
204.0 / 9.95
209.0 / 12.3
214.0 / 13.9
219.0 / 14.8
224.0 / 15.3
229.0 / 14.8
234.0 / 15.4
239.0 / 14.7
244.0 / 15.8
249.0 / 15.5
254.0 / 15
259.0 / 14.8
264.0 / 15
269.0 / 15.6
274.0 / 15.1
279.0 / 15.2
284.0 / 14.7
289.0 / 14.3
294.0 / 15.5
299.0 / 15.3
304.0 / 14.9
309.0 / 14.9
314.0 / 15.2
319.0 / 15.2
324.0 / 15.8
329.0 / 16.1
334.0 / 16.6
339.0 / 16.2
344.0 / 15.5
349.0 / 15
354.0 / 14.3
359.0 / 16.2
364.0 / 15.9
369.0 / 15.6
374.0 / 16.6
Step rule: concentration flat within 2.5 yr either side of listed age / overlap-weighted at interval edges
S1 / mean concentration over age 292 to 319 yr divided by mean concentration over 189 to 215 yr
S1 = 1.61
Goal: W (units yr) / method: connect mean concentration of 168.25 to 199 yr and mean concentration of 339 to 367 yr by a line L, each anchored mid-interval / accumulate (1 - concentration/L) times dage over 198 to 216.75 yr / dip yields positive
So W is -2.6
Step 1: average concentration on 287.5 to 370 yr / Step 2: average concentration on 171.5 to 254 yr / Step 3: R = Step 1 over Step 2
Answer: 1.27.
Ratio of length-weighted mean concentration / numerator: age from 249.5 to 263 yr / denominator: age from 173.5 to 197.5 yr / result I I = 1.81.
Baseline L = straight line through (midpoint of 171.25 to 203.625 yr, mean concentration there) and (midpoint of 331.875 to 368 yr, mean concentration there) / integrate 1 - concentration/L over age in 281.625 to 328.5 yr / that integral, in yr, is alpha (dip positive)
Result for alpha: -4.9 yr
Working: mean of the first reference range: 8.58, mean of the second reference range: 15.7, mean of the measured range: 15.1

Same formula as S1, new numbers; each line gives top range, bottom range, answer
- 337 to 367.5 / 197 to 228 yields 1.24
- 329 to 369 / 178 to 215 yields 1.73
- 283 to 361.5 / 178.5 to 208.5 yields 1.88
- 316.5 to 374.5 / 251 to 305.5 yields 1.05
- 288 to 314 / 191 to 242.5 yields 1.20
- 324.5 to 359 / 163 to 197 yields 1.62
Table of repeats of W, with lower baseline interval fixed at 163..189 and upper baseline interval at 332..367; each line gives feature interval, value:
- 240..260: -3.8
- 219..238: -4.5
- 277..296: -1.4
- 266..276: -1.4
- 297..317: -0.9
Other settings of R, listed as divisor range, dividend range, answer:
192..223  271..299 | 1.35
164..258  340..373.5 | 1.26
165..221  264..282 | 1.46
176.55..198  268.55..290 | 1.95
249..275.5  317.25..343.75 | 1.05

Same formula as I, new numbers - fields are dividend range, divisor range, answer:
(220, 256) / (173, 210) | 1.71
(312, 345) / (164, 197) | 1.65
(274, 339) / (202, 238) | 1.11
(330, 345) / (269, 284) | 1.07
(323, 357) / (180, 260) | 1.26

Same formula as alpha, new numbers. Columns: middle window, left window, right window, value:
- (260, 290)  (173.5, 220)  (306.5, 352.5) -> -4.0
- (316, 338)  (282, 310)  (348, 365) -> -1.1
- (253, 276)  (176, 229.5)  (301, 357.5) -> -3.7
